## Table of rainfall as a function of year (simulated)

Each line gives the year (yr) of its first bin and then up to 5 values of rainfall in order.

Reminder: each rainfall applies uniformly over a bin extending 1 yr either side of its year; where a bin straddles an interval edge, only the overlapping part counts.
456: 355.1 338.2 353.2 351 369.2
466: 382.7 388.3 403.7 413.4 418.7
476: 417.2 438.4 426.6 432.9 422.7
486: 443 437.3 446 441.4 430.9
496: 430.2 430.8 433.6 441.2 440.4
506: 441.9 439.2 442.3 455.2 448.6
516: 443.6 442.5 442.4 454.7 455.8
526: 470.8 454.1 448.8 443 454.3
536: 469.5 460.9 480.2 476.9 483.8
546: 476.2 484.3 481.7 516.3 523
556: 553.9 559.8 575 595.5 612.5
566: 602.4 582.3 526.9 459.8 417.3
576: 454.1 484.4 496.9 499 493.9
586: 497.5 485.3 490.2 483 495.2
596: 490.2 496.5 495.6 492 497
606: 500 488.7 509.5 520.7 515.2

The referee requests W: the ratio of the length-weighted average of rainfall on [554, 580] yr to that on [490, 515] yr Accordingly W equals 1.21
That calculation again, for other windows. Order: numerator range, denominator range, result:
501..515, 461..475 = 1.14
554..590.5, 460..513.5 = 1.23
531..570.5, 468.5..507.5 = 1.20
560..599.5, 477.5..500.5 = 1.17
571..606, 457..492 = 1.19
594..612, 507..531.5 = 1.11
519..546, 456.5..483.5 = 1.17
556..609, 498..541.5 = 1.13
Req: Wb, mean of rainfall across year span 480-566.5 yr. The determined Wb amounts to 471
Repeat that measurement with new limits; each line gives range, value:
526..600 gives 500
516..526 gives 451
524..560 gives 486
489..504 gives 437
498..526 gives 445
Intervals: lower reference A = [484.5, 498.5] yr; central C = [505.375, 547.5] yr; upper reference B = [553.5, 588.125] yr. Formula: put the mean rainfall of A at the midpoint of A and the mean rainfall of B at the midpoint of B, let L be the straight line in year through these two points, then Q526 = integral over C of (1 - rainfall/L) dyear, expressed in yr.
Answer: 1.63 yr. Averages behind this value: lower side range 437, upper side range 524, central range 457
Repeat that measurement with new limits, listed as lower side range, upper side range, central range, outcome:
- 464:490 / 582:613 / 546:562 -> -2.08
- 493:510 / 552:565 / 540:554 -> 1.33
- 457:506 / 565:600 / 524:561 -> -1.89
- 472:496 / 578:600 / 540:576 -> -3.60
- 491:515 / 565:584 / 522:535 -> 0.21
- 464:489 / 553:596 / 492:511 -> 0.24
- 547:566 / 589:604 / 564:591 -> 0.80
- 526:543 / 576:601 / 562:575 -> -1.59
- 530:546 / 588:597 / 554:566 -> -2.55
